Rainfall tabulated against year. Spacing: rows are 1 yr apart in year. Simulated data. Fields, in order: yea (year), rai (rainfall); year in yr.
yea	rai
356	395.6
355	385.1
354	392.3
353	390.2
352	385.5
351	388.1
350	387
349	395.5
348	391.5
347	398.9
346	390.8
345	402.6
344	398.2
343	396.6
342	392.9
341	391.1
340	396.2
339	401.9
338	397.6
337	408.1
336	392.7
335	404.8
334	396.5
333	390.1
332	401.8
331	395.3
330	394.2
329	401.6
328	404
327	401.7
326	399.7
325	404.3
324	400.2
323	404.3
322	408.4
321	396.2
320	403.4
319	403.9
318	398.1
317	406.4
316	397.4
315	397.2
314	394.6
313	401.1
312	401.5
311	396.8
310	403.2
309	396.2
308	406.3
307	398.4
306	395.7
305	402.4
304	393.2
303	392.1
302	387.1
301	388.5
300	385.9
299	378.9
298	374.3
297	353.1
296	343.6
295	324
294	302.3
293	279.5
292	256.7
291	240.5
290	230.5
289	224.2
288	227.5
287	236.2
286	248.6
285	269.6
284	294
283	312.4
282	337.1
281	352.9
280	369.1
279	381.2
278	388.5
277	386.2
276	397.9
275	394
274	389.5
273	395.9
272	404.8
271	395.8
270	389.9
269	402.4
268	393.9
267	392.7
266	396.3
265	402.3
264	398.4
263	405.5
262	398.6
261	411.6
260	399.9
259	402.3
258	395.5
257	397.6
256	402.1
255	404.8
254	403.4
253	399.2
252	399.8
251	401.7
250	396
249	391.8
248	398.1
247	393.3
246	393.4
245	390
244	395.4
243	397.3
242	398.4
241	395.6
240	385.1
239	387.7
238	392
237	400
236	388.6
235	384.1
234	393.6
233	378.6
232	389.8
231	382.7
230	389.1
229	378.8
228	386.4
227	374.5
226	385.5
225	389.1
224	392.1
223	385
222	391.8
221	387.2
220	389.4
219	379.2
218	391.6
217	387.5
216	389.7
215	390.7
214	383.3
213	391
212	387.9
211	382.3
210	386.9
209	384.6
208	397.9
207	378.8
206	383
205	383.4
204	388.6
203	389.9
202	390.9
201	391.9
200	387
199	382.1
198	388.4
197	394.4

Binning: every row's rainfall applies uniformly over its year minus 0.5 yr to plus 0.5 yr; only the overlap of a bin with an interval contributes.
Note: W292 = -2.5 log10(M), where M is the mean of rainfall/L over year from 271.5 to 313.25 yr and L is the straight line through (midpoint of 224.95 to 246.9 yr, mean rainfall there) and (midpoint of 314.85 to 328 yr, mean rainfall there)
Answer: 0.14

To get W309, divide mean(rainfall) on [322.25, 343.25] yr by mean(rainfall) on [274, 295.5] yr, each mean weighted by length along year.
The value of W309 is 1.29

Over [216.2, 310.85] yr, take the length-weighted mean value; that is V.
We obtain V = 373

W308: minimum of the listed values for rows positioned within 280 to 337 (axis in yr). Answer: 224.2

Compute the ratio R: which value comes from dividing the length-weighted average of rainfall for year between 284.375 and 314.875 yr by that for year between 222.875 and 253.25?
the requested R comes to 0.87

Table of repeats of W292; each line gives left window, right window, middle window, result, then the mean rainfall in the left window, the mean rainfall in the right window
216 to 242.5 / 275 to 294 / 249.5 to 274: -0.18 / 388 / 304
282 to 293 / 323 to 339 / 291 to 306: -0.19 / 259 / 400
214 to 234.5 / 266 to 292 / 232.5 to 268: -0.10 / 387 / 338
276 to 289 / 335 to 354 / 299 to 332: -0.12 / 316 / 395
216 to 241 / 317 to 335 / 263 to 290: 0.12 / 387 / 401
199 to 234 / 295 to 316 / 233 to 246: -0.01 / 387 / 388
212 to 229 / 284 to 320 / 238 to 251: -0.05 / 387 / 350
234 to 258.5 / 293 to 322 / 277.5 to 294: 0.32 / 395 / 385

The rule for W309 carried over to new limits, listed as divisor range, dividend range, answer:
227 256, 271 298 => 0.82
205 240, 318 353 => 1.03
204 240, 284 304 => 0.80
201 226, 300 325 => 1.03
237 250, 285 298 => 0.70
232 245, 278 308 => 0.84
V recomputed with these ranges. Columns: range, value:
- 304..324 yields 400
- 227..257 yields 393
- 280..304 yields 313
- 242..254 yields 396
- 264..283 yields 386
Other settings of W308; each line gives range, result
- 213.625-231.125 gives 374.5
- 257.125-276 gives 389.5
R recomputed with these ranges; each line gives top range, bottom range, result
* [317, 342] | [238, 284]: 1.02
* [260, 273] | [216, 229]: 1.03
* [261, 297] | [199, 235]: 0.89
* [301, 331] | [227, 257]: 1.02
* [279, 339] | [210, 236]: 0.94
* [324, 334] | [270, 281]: 1.03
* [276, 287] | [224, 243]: 0.86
